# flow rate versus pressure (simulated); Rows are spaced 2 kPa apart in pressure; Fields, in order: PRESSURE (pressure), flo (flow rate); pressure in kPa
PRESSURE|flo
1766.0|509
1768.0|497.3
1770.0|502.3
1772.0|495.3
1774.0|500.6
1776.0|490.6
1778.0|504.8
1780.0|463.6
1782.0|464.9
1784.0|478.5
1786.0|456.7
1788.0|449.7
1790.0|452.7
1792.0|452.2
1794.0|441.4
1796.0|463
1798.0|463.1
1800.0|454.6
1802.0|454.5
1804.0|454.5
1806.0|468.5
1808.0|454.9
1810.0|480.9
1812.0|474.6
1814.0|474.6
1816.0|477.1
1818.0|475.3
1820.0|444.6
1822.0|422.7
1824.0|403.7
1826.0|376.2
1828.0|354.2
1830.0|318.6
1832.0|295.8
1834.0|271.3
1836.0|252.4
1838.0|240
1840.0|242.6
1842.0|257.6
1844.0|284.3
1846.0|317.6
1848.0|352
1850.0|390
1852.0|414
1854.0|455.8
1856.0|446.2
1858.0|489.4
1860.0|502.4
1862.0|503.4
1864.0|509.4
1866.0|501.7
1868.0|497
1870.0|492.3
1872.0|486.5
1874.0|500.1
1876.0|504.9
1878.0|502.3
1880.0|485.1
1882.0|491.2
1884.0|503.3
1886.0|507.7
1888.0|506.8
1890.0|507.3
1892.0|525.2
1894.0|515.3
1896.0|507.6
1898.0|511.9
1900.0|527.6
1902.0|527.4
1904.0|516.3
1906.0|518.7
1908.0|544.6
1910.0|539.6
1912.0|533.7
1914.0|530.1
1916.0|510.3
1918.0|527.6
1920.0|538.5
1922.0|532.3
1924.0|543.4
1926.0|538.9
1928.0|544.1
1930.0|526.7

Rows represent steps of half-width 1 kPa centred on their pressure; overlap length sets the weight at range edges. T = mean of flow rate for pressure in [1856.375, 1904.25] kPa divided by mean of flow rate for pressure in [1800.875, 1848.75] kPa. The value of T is 1.34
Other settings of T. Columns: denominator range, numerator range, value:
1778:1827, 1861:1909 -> 1.12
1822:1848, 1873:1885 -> 1.62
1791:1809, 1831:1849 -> 0.61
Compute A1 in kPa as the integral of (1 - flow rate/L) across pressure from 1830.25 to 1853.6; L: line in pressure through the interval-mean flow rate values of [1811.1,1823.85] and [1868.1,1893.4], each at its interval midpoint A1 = 8.30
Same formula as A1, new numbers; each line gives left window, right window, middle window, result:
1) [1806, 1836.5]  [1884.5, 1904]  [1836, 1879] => 3.97 kPa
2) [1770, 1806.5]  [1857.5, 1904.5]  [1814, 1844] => 8.44 kPa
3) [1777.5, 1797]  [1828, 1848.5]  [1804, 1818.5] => -3.57 kPa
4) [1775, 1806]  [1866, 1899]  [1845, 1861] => 2.26 kPa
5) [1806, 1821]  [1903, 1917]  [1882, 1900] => 0.19 kPa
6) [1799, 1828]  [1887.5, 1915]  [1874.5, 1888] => 0.16 kPa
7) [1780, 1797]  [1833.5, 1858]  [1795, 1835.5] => -2.02 kPa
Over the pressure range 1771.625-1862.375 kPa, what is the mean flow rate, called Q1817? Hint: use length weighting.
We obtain 418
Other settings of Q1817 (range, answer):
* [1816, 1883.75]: 411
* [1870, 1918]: 513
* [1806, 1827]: 449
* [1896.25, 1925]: 528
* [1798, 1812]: 462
